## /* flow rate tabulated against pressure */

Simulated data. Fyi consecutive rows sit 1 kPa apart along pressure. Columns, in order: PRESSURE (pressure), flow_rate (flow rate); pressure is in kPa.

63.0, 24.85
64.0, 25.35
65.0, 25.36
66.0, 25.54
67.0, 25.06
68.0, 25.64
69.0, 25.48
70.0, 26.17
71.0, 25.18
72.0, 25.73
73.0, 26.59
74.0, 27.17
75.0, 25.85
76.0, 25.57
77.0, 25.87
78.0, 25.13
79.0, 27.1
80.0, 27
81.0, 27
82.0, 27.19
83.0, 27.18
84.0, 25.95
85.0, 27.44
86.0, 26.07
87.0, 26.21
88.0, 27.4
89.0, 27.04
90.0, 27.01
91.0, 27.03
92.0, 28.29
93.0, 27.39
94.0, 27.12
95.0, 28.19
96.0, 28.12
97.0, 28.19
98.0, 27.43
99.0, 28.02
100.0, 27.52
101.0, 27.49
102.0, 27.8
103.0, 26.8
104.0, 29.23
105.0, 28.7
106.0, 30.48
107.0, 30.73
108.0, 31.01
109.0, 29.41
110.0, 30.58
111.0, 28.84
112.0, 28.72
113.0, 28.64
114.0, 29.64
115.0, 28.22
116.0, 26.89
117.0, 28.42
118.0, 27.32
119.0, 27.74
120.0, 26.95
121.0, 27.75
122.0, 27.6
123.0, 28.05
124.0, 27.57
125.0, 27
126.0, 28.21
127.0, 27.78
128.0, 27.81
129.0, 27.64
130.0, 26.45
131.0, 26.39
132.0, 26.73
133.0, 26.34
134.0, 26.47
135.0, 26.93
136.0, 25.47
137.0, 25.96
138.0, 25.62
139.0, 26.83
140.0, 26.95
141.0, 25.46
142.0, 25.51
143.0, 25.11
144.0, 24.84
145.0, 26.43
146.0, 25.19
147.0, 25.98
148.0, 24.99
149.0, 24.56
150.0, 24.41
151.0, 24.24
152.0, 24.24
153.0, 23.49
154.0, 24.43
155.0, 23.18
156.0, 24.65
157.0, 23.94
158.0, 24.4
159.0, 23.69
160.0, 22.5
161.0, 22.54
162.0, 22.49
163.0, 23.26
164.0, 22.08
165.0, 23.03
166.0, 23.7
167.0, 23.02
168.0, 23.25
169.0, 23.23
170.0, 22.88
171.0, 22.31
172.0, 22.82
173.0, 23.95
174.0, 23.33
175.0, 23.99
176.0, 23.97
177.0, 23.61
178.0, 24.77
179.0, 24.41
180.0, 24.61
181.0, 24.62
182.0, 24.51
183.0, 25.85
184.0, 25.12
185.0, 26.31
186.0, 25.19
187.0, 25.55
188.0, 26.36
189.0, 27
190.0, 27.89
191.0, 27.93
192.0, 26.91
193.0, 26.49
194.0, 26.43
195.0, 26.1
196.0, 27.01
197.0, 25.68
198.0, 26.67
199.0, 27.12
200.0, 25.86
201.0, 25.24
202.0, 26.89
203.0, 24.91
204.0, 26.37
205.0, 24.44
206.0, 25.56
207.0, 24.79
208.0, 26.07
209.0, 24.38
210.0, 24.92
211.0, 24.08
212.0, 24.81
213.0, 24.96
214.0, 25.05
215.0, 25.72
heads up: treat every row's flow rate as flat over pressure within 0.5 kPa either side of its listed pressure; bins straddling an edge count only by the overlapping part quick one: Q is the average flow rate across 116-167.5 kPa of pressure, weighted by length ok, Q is 25.5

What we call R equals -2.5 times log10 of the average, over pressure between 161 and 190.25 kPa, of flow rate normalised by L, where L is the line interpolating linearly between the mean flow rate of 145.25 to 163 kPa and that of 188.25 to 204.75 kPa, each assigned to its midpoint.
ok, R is 0.05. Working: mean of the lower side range 24.1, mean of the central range 24.2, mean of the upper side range 26.5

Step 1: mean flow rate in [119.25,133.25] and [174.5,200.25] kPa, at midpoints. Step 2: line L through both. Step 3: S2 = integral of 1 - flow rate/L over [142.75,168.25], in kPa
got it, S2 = 2.5 kPa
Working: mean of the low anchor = 27.3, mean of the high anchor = 25.8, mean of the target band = 24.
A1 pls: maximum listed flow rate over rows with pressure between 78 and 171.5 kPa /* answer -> 31.01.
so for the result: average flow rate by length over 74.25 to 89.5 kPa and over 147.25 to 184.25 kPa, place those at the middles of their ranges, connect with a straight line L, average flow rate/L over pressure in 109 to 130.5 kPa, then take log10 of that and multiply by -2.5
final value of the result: -0.111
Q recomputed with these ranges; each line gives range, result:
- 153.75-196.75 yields 24.5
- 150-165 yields 23.5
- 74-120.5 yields 27.7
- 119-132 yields 27.4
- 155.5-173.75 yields 23.2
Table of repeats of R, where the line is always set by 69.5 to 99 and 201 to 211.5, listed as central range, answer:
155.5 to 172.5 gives 0.12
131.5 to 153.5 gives 0.02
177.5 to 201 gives -0.02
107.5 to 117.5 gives -0.10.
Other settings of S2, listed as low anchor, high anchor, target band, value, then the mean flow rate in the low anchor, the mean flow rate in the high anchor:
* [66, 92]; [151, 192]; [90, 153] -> -4.6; 26.4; 24.2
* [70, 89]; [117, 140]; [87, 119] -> -1.8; 26.4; 27.1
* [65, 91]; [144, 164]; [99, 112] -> -1.8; 26.3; 24.1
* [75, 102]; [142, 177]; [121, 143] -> -1.5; 27.1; 23.8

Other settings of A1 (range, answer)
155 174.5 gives 24.65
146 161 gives 25.98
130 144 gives 26.95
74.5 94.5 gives 28.29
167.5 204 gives 27.93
